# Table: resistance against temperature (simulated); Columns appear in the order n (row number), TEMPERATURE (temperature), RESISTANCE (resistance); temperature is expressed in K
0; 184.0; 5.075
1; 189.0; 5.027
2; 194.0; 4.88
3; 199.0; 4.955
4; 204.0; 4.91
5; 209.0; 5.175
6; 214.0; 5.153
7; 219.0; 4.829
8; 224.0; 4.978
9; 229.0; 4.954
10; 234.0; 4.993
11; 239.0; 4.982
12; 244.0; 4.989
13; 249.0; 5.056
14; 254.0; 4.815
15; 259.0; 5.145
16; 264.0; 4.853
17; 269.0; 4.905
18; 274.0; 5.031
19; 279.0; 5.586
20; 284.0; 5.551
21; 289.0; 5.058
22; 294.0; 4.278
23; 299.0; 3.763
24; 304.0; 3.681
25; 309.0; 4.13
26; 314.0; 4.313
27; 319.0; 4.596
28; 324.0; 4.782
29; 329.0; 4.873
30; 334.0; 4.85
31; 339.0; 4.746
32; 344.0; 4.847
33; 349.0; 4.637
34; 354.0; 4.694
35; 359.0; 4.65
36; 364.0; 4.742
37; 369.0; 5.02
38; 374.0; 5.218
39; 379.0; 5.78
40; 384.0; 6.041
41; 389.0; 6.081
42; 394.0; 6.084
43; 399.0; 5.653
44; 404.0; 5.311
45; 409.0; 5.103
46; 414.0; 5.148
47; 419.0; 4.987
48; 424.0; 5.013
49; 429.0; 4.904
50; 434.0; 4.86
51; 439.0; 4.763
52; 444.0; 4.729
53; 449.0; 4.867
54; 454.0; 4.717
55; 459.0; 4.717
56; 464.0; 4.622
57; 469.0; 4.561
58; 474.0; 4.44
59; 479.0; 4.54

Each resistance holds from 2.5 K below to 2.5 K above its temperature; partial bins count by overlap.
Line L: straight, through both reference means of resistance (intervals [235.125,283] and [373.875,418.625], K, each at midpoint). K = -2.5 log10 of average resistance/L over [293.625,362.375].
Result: 0.184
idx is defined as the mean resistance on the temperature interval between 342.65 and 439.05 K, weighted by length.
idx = 5.19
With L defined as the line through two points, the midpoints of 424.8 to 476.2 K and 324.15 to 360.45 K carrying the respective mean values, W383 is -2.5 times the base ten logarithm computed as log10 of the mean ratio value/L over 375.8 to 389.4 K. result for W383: -0.24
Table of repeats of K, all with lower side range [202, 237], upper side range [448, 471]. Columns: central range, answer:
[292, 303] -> 0.23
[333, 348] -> 0.01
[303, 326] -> 0.13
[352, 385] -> -0.07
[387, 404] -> -0.22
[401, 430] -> -0.08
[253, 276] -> 0.00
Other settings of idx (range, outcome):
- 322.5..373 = 4.8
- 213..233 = 4.97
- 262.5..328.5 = 4.66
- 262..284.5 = 5.16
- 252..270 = 4.93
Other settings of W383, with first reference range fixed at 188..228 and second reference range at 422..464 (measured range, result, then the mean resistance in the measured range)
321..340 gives 0.02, 4.81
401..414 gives -0.08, 5.21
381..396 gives -0.24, 6.06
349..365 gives 0.04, 4.68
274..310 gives 0.07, 4.63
